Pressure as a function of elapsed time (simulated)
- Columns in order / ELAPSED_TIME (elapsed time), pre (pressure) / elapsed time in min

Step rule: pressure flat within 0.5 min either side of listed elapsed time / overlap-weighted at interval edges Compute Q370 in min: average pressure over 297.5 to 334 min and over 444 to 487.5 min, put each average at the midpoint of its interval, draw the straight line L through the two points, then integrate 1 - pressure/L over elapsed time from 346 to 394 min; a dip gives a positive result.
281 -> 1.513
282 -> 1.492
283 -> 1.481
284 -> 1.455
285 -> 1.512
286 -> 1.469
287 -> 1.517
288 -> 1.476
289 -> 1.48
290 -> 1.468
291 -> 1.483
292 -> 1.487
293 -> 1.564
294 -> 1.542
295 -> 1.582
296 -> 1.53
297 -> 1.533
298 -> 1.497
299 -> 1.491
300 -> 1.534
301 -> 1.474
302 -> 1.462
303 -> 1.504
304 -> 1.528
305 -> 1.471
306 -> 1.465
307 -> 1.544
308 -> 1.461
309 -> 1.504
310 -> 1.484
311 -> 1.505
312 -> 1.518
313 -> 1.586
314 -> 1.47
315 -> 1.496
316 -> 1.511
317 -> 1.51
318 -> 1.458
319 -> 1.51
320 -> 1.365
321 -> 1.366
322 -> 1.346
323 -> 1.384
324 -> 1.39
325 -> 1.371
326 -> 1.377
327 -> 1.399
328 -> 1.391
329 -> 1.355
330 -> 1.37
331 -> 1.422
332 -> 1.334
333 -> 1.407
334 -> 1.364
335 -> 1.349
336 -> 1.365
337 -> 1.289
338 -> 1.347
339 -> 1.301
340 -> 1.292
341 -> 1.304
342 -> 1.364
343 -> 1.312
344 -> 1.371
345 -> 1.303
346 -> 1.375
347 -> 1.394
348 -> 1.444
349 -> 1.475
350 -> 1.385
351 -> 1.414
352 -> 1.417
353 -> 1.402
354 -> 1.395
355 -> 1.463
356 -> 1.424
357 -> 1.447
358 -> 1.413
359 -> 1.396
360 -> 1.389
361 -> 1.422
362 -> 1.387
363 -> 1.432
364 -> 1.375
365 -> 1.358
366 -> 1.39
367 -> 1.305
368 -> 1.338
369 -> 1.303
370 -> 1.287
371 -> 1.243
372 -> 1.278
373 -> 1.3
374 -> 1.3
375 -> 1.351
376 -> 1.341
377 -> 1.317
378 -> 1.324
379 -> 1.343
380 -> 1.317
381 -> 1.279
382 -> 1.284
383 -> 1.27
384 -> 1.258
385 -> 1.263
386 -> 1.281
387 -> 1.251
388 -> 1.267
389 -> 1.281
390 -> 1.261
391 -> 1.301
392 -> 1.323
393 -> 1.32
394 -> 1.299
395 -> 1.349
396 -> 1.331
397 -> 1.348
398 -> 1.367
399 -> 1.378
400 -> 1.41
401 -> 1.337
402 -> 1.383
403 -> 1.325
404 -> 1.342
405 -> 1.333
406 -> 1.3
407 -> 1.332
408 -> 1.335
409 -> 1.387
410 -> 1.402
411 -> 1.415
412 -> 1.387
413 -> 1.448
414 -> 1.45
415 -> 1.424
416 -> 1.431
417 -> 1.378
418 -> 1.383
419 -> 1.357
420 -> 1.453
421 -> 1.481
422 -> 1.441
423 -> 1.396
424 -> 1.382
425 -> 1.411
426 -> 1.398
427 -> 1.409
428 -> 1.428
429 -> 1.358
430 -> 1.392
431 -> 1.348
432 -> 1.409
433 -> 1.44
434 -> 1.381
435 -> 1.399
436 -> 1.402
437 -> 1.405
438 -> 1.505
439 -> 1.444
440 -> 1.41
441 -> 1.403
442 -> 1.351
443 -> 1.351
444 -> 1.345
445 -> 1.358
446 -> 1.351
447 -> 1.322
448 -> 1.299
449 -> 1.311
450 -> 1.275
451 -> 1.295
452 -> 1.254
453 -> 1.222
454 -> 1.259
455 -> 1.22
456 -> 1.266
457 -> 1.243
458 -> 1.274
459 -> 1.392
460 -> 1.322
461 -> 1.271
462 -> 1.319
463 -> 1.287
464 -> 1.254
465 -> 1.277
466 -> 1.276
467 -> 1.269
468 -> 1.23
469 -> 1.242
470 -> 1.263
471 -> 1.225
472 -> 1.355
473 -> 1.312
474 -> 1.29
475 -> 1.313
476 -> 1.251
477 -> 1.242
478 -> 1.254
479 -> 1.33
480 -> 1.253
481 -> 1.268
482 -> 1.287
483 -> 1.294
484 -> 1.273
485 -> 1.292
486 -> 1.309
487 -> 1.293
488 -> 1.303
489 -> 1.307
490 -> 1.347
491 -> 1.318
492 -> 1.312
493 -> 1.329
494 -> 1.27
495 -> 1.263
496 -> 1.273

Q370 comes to 1.6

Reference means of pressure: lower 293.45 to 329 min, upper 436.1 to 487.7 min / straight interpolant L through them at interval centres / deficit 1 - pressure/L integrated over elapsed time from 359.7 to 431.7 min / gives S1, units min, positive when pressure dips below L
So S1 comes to 1.3 min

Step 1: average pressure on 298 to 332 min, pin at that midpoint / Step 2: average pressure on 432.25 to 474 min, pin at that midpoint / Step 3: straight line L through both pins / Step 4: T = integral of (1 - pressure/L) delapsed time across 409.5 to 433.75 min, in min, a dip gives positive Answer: -1.1 min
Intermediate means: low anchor 1.45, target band 1.41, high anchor 1.32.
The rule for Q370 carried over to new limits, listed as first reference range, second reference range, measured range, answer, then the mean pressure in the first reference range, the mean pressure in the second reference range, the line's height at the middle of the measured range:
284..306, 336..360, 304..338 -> 0.3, 1.5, 1.38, 1.44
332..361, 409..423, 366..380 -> 0.8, 1.38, 1.42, 1.39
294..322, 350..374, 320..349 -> 1.4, 1.49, 1.37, 1.43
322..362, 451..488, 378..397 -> 0.7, 1.38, 1.28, 1.34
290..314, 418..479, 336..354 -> 1.1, 1.51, 1.34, 1.46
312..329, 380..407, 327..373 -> 0.5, 1.43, 1.31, 1.38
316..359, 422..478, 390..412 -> 0.1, 1.39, 1.33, 1.35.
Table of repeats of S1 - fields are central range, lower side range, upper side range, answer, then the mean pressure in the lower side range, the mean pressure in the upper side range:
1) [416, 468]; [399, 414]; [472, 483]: -0.9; 1.37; 1.28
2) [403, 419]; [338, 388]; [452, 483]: -0.8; 1.35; 1.28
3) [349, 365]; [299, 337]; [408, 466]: 0.0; 1.44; 1.36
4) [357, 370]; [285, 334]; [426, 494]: 0.3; 1.47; 1.32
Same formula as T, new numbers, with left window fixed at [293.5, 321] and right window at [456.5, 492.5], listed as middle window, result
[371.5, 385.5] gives 1.1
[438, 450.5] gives -0.3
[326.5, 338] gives 0.8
